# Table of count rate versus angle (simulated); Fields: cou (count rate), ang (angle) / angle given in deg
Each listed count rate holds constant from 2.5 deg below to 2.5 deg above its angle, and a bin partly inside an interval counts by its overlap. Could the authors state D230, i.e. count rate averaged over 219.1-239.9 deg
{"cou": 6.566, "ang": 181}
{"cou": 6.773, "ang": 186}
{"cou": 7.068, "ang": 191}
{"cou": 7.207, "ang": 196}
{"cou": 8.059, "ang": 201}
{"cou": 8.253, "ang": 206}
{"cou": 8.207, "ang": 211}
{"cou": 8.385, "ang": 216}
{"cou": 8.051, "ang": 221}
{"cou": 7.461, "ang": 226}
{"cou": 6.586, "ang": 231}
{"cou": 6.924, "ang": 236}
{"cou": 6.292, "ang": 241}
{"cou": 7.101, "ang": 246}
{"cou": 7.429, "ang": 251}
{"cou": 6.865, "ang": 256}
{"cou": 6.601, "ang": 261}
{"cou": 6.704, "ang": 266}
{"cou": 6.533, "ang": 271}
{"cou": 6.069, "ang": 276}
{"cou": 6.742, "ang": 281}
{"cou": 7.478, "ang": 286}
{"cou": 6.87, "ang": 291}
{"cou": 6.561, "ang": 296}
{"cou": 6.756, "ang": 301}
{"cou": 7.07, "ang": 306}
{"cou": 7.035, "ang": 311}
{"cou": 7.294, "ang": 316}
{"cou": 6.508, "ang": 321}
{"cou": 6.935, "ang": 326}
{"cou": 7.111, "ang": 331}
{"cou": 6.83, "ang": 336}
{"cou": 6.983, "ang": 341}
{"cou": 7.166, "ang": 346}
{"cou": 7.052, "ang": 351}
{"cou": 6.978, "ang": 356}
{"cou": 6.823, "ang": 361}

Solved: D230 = 7.17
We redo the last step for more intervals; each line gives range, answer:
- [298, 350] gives 6.97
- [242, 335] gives 6.86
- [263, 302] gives 6.71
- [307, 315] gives 7.09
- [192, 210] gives 7.81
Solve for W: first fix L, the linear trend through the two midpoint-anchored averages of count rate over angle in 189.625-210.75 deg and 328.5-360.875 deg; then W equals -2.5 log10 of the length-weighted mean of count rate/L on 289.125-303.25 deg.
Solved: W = 0.082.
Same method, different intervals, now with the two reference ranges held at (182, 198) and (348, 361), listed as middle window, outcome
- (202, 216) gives -0.182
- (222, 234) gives -0.027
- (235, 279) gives 0.041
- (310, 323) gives 0.004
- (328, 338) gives 0.001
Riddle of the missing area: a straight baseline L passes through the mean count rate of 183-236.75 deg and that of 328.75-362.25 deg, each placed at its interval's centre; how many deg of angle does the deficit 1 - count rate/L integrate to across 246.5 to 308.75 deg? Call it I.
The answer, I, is 3.9 deg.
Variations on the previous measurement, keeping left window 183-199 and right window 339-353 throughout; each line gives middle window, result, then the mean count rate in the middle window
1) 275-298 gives 0.86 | 6.79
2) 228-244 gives 0.91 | 6.64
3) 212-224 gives -1.95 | 8.19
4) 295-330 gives 0.79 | 6.9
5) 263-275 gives 0.86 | 6.55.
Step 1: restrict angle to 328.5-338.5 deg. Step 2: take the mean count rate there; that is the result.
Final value 6.97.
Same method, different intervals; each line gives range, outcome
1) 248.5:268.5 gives 6.9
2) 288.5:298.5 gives 6.72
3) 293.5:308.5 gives 6.8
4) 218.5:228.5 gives 7.76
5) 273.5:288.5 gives 6.76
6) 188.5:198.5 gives 7.14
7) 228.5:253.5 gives 6.87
